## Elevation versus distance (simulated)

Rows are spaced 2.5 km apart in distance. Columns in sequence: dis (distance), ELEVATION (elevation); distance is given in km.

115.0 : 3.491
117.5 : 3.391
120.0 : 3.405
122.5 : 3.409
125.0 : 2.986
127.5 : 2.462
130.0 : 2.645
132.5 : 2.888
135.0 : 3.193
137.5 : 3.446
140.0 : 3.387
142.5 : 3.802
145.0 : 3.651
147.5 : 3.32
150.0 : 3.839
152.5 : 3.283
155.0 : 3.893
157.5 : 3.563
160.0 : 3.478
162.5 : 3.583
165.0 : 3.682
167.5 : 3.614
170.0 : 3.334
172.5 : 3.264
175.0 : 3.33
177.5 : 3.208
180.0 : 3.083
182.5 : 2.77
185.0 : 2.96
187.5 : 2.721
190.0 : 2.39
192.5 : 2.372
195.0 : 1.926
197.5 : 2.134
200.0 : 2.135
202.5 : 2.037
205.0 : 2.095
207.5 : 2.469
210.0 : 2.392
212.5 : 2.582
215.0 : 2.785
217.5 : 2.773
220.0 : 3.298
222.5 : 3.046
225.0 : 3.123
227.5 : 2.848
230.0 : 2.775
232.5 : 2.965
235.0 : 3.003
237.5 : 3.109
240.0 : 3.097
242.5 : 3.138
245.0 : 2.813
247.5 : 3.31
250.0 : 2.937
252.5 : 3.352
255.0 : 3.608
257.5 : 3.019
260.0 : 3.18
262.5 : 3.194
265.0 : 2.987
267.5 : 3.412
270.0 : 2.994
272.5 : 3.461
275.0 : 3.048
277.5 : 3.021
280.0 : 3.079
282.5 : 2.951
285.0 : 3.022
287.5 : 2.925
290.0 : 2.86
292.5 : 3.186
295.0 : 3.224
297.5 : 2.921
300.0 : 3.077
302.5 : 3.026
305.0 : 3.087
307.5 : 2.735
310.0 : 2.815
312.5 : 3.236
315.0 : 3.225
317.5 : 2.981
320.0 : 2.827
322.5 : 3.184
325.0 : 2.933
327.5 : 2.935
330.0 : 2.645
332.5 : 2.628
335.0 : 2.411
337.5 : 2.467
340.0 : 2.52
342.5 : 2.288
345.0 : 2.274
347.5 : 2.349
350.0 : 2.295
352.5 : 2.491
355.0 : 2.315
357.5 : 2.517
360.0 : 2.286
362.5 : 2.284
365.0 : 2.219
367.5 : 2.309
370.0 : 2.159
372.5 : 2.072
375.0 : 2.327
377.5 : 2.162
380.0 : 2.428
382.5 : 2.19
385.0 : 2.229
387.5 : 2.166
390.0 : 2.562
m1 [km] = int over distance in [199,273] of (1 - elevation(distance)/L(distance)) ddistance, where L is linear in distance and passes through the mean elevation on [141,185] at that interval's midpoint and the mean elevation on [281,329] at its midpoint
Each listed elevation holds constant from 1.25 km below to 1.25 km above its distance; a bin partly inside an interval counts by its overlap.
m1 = 6.5 km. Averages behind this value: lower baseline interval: 3.44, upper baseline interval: 3.01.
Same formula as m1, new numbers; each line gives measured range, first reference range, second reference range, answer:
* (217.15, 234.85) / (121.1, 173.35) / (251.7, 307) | 1.3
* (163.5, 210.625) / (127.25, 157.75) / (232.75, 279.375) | 7.7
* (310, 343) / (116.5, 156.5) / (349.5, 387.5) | -4.4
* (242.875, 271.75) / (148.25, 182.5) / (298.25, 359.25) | -1.3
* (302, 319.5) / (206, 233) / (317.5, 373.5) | -2.9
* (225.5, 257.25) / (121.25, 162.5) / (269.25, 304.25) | 0.7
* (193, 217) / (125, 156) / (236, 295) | 6.8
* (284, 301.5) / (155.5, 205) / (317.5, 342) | -1.6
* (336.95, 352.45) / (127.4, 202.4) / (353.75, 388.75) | 0.0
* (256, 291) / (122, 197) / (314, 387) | -4.2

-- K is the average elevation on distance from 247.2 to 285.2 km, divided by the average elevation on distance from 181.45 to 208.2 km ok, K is 1.34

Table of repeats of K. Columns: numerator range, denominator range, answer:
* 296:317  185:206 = 1.33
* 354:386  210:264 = 0.75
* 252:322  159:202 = 1.06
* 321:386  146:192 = 0.74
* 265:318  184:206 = 1.33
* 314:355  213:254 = 0.87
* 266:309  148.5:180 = 0.88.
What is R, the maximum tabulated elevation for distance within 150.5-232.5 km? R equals 3.893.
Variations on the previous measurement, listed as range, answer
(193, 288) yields 3.608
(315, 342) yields 3.225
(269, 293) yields 3.461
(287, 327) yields 3.236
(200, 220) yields 3.298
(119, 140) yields 3.446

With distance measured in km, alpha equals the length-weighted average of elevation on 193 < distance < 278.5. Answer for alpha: 2.88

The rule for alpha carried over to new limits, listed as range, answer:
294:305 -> 3.06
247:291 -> 3.13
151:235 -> 2.91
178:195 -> 2.68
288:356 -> 2.78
